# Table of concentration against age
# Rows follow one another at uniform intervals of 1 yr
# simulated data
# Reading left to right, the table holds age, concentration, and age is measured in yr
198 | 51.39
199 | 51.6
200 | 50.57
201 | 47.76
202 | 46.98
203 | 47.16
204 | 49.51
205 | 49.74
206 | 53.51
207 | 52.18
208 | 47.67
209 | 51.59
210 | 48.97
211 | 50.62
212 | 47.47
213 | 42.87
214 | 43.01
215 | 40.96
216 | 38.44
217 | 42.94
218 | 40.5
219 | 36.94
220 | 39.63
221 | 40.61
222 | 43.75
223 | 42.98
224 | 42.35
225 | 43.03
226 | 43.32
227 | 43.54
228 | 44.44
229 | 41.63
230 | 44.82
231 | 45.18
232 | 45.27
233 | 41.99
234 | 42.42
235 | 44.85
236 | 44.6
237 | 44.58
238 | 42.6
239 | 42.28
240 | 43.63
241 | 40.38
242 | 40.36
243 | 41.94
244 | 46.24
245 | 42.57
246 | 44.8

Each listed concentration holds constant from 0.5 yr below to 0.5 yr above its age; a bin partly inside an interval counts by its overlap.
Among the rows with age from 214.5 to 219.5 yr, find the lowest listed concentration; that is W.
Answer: 36.94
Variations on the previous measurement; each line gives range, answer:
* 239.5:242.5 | 40.36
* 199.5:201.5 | 47.76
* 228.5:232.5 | 41.63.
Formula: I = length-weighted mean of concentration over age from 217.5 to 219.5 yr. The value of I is 38.7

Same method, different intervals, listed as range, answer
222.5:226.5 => 42.9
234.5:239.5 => 43.8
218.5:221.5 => 39.1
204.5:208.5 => 50.8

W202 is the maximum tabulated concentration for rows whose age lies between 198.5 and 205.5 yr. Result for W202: 51.6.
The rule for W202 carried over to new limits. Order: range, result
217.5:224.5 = 43.75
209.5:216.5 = 50.62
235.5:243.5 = 44.6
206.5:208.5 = 52.18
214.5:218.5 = 42.94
